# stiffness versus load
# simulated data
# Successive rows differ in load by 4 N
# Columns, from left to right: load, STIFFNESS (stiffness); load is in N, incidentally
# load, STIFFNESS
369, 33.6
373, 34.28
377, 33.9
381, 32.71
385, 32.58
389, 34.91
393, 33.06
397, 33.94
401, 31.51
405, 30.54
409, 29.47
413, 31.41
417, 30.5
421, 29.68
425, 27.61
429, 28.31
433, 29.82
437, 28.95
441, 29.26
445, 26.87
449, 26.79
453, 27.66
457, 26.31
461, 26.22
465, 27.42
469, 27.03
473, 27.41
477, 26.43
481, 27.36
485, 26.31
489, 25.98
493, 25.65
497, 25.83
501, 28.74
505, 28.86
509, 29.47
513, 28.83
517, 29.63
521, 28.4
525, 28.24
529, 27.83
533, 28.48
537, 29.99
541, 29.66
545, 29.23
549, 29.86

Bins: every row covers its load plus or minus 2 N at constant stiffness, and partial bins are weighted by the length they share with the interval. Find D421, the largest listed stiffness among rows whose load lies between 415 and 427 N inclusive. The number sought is 30.5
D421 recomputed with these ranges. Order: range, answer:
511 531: 29.63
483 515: 29.47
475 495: 27.36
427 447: 29.82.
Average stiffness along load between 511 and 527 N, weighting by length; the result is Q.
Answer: 28.8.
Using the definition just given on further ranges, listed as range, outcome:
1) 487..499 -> 25.8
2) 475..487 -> 26.7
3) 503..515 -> 29.1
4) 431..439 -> 29.4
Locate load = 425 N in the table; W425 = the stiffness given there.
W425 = 27.61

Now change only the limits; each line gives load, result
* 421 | 29.68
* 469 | 27.03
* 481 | 27.36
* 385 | 32.58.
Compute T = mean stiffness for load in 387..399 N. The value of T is 34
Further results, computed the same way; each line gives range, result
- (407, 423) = 30.3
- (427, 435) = 29.1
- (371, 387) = 33.4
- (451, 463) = 26.7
